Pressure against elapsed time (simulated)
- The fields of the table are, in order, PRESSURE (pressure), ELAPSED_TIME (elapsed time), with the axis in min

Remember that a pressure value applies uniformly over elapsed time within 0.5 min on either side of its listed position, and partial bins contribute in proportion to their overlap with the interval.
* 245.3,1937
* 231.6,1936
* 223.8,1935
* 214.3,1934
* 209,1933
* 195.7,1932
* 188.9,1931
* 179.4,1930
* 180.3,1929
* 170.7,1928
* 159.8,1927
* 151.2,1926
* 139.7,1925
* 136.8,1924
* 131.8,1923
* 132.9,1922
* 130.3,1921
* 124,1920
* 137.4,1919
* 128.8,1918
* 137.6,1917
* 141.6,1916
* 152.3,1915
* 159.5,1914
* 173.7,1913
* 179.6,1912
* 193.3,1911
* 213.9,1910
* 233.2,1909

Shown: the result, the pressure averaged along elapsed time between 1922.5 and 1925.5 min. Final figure 136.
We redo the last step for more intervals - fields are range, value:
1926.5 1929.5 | 170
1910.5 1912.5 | 186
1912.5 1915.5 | 162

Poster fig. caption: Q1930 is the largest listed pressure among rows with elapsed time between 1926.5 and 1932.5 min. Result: 195.7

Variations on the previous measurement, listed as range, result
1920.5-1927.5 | 159.8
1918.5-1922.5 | 137.4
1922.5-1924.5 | 136.8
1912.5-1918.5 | 173.7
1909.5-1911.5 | 213.9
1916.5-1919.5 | 137.6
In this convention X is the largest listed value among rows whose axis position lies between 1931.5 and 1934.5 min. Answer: 214.3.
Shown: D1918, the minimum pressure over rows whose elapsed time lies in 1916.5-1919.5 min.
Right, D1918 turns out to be 128.8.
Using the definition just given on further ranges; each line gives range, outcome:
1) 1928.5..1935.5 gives 179.4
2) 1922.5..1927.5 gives 131.8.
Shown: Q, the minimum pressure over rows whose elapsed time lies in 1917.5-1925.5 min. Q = 124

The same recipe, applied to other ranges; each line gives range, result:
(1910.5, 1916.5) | 141.6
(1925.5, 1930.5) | 151.2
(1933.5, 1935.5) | 214.3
